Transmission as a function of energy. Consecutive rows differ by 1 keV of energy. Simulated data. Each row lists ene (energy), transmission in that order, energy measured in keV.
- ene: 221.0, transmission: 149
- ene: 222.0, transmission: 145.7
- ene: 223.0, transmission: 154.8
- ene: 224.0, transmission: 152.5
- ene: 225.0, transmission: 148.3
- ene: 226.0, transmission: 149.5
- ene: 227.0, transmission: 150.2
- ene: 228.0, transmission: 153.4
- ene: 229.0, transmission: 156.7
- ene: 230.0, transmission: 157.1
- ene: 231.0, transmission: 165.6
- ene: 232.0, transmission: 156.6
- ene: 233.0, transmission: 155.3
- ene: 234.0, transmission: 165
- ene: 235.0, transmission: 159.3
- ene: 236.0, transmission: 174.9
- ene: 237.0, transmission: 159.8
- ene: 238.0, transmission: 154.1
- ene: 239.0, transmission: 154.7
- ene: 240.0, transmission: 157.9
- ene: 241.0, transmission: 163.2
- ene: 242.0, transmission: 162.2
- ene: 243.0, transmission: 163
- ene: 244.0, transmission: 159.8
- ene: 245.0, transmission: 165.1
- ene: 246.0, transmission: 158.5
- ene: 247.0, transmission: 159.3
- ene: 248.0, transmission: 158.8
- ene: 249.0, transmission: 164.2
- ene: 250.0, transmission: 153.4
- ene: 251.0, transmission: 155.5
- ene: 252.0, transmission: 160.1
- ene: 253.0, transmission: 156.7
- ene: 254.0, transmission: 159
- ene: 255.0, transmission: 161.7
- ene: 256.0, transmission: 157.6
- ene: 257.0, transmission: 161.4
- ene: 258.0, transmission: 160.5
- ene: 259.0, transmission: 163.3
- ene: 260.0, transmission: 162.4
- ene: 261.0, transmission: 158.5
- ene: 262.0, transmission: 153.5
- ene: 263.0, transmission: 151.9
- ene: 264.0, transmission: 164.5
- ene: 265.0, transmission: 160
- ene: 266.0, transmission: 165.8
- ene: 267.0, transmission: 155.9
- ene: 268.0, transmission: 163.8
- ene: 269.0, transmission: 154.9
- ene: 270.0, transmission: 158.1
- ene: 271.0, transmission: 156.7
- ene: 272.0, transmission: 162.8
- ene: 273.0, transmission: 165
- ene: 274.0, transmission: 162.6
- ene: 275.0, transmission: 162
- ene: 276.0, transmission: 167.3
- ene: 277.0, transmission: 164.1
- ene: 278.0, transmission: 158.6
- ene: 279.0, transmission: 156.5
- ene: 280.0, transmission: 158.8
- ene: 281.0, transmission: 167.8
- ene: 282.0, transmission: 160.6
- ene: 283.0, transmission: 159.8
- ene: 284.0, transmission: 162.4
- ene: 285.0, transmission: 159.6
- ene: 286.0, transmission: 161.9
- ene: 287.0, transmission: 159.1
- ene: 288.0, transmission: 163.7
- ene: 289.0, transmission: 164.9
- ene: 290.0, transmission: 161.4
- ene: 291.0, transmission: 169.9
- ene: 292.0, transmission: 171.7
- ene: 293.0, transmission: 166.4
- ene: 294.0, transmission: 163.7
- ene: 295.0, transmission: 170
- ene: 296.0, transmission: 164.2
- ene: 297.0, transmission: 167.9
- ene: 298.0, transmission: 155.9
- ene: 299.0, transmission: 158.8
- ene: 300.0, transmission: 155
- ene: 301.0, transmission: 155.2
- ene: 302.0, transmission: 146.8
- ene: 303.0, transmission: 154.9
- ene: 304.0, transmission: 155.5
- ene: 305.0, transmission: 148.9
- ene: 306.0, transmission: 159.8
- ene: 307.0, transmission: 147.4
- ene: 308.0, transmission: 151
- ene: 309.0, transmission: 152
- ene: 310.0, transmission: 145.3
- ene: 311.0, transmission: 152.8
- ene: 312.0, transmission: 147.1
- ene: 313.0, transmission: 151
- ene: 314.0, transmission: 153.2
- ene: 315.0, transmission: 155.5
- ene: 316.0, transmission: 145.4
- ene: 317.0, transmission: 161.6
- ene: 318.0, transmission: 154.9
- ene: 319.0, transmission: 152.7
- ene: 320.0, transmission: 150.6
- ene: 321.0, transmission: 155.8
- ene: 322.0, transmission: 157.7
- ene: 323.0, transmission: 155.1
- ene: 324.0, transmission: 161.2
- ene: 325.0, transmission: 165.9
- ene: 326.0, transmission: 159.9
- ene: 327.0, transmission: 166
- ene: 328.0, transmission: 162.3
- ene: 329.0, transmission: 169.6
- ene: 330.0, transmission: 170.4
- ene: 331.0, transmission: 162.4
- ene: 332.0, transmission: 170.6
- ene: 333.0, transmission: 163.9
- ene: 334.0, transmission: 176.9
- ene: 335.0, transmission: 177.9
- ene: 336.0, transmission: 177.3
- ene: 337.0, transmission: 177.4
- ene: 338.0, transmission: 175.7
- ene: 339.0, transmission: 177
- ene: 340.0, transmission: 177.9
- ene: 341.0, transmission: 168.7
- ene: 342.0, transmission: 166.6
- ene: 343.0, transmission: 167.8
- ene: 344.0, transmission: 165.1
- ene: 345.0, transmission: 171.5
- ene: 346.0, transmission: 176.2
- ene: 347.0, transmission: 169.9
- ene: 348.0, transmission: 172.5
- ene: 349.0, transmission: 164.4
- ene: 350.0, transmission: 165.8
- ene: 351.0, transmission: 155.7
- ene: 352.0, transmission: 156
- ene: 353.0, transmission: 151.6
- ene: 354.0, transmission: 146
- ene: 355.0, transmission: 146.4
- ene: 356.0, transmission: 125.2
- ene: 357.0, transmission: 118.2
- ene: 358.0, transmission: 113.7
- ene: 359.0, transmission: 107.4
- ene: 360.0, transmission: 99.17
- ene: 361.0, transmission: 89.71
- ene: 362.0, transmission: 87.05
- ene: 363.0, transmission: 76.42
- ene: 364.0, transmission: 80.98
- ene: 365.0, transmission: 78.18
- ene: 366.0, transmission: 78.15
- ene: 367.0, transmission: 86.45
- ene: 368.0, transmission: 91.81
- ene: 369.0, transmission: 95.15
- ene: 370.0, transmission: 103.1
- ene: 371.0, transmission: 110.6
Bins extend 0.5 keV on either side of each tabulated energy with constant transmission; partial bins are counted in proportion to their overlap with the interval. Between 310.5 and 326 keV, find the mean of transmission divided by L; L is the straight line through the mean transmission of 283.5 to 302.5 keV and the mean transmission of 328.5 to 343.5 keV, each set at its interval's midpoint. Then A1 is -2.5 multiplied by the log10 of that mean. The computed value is 0.09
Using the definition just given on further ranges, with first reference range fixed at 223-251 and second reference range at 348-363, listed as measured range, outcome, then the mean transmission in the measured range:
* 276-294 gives -0.113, 163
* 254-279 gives -0.064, 160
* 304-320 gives -0.086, 152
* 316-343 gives -0.213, 166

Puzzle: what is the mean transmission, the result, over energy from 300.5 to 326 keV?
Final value 154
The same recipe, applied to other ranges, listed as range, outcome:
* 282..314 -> 158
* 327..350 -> 171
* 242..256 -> 160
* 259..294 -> 162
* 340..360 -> 152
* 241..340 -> 161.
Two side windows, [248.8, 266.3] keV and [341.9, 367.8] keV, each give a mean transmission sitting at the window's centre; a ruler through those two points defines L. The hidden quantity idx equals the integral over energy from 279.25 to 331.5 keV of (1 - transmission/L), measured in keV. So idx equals -4.9 keV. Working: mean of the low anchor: 159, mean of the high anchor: 130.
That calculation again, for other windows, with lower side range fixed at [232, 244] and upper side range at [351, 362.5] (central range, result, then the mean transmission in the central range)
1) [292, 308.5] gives -2.0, 158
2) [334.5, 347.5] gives -4.5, 173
